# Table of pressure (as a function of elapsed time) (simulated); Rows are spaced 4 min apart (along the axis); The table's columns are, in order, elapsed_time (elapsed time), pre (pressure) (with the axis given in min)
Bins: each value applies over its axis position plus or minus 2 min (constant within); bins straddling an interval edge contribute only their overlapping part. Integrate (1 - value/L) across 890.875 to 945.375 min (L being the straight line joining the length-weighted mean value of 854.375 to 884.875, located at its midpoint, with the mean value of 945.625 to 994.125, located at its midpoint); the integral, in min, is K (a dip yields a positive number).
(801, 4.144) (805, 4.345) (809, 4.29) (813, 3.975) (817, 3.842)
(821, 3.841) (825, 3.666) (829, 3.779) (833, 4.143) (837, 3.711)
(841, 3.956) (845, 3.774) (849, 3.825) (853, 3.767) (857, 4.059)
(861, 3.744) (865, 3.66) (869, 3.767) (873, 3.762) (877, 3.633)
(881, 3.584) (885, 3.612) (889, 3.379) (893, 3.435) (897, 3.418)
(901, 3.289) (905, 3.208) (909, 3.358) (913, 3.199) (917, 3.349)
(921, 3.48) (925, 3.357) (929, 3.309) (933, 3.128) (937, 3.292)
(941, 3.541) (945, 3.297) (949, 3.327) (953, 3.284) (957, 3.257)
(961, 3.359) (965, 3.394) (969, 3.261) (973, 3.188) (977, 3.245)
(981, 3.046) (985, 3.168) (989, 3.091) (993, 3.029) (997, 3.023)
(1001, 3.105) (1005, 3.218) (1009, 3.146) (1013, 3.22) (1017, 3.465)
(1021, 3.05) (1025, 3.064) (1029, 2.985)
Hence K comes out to 2.4 min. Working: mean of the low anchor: 3.74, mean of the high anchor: 3.23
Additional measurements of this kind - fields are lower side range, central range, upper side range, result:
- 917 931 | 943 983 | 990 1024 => 0.07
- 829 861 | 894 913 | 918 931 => 1.07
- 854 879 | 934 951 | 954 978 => 0.25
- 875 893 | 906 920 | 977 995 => 0.44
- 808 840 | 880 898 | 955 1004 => 0.57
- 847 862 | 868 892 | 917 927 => 0.50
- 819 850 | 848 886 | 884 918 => -1.49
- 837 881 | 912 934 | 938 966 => 1.05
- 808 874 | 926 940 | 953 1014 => 0.61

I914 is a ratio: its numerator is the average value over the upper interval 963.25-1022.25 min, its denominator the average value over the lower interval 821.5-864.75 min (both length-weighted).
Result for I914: 0.83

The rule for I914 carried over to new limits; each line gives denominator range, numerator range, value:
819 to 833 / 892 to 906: 0.88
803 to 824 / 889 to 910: 0.83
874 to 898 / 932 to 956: 0.94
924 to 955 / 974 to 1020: 0.95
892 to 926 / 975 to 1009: 0.93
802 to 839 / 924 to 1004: 0.82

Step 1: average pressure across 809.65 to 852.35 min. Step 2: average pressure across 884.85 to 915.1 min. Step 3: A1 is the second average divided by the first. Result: 0.87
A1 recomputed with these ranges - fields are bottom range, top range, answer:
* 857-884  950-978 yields 0.88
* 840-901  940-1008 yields 0.88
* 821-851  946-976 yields 0.86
